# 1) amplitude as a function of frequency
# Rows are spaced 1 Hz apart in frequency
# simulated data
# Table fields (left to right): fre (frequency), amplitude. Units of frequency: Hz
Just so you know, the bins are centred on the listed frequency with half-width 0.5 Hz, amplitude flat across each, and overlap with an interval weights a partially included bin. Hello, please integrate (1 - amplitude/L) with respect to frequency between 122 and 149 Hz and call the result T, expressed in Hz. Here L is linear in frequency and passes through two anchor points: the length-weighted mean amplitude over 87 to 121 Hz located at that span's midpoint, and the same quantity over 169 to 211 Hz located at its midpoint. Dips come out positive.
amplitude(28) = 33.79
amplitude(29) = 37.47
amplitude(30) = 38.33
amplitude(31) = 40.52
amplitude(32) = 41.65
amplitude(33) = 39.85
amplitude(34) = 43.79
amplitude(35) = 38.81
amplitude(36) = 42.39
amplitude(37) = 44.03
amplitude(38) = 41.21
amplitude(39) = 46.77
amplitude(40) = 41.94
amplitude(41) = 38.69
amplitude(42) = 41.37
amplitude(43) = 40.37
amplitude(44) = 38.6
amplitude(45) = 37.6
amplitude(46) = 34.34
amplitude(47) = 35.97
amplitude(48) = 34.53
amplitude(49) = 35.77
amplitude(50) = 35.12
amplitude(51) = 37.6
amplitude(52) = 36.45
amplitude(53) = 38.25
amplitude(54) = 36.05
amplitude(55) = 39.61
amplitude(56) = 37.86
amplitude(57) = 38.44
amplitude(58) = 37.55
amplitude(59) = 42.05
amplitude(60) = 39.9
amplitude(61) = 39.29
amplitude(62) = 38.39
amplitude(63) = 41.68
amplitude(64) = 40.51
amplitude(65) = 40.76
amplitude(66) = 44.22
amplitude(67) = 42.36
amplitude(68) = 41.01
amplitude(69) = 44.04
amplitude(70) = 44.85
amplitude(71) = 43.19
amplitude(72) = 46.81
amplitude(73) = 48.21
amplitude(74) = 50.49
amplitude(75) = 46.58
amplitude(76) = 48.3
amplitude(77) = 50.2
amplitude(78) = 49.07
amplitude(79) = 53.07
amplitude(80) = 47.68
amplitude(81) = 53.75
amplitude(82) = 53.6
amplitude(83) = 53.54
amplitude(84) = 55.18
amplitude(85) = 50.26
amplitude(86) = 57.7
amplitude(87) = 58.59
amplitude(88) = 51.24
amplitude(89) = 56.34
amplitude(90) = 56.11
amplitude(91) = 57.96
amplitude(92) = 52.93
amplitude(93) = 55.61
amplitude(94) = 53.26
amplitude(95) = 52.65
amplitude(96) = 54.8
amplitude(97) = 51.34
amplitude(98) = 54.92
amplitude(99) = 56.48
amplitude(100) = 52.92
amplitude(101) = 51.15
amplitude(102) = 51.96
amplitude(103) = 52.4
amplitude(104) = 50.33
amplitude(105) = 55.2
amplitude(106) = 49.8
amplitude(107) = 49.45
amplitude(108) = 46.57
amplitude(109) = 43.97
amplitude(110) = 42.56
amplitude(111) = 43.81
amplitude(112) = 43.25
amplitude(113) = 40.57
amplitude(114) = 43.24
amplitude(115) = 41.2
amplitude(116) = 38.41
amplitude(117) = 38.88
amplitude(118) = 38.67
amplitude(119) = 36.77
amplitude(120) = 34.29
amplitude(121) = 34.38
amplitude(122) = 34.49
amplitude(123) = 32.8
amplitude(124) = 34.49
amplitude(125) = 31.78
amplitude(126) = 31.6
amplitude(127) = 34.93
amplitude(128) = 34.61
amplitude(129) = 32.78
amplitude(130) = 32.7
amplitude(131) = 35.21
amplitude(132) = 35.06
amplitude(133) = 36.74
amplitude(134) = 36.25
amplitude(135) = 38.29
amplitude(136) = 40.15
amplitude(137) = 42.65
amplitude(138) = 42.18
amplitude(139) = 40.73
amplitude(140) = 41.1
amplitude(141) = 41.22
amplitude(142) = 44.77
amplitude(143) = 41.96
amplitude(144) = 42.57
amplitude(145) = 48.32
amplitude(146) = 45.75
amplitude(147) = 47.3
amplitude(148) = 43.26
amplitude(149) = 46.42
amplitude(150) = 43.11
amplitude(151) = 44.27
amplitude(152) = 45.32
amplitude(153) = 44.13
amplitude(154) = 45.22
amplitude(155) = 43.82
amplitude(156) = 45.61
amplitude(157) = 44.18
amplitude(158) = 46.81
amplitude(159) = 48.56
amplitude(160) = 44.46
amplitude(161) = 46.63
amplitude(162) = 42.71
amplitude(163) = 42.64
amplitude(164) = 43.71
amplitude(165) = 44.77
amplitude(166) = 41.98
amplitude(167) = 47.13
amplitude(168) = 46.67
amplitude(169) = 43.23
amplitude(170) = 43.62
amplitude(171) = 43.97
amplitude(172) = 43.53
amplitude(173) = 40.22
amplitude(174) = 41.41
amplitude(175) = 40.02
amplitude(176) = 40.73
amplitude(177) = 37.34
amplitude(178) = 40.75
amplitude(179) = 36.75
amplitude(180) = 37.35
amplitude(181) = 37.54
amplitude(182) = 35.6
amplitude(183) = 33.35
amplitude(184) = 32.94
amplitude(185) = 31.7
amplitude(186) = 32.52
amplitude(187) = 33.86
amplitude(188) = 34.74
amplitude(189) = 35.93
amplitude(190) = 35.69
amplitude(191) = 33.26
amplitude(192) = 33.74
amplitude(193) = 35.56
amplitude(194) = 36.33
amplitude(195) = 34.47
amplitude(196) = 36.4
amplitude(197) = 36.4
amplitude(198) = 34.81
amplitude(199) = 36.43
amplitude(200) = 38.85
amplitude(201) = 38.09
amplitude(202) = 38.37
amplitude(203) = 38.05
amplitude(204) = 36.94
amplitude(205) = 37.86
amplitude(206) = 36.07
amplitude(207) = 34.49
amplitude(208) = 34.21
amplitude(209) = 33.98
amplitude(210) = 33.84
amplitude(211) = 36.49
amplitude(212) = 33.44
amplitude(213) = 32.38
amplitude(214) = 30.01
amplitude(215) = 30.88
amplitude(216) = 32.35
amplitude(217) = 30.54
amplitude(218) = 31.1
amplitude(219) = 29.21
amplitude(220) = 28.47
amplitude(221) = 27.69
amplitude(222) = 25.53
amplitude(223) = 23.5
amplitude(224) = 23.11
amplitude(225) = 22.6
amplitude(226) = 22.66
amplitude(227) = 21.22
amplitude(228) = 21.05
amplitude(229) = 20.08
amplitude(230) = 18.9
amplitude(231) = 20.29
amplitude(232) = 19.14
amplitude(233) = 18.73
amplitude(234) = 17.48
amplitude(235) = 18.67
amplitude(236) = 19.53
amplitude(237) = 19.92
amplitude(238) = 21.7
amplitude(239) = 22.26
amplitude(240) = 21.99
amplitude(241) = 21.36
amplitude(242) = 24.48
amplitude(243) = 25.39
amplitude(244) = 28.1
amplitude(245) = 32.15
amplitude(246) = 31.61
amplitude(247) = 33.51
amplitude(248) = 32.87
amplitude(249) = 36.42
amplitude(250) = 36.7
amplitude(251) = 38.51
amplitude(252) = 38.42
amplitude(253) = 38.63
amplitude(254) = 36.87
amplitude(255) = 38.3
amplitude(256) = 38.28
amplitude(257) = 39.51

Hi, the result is 3.15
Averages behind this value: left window 48.4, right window 36.8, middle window 38.9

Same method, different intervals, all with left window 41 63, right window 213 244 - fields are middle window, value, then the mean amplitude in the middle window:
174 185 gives -3.7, 37.2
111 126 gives -2.2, 37.4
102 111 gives -4.0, 48.7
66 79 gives -3.6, 46.4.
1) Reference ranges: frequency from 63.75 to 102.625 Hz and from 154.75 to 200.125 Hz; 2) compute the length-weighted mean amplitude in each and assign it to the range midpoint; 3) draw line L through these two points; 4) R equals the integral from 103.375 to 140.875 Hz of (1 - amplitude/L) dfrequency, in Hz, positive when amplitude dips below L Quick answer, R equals 5.4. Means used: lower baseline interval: 50.7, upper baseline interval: 39.5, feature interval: 39.5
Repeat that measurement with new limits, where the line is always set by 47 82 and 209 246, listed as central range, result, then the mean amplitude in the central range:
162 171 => -3.5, 44.1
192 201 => -2.4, 36.1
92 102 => -3.7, 53.6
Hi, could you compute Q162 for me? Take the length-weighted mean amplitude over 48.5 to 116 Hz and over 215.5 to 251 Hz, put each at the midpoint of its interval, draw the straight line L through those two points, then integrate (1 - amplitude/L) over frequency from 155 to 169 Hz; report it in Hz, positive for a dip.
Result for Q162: -3.7 Hz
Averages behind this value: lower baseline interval 47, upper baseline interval 25.3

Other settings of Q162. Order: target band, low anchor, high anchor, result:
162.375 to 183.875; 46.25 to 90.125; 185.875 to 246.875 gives -4.4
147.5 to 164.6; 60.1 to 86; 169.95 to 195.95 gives -2.4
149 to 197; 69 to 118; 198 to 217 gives -0.9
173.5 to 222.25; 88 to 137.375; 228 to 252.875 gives -4.5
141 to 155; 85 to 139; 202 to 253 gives -1.8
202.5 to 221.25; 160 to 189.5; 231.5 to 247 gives -1.7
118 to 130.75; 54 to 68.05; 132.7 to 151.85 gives 2.4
